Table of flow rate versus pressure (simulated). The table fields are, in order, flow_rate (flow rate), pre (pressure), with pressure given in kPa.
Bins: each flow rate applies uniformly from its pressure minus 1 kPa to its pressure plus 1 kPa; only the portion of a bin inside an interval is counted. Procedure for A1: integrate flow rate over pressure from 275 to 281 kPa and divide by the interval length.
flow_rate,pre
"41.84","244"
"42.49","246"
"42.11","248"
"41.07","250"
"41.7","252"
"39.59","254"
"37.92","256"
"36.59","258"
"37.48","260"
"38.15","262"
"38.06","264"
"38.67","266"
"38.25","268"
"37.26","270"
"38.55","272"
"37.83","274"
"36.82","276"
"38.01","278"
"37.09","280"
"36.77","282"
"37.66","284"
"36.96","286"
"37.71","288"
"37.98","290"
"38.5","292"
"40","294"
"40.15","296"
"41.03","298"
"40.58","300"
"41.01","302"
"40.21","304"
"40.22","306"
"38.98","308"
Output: 37.3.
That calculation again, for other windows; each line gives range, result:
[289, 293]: 38.2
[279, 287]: 37.1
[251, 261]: 38.7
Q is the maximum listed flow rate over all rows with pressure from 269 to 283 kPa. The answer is 38.55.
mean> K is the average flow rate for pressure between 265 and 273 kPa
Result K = 38.2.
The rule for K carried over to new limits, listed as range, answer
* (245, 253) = 41.8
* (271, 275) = 38.2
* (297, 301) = 40.8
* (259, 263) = 37.8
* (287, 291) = 37.8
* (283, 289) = 37.4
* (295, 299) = 40.6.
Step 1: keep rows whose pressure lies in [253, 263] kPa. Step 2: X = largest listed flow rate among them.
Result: 39.59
